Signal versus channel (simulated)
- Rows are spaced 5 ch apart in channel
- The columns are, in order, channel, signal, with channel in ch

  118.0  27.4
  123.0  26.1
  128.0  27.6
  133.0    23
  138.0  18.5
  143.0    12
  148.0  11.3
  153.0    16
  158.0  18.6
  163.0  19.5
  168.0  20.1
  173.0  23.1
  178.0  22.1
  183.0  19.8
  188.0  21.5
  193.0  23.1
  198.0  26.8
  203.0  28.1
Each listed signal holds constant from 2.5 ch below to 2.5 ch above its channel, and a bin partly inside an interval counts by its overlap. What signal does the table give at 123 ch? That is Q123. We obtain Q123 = 26.1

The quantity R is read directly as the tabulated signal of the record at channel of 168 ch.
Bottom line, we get 20.1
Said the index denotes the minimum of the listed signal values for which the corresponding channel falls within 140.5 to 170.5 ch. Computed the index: 11.3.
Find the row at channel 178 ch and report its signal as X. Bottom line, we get 22.1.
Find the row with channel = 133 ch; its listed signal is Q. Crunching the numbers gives 23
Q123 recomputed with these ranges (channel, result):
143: 12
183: 19.8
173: 23.1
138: 18.5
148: 11.3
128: 27.6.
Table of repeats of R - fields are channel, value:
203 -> 28.1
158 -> 18.6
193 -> 23.1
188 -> 21.5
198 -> 26.8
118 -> 27.4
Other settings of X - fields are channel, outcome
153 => 16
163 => 19.5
